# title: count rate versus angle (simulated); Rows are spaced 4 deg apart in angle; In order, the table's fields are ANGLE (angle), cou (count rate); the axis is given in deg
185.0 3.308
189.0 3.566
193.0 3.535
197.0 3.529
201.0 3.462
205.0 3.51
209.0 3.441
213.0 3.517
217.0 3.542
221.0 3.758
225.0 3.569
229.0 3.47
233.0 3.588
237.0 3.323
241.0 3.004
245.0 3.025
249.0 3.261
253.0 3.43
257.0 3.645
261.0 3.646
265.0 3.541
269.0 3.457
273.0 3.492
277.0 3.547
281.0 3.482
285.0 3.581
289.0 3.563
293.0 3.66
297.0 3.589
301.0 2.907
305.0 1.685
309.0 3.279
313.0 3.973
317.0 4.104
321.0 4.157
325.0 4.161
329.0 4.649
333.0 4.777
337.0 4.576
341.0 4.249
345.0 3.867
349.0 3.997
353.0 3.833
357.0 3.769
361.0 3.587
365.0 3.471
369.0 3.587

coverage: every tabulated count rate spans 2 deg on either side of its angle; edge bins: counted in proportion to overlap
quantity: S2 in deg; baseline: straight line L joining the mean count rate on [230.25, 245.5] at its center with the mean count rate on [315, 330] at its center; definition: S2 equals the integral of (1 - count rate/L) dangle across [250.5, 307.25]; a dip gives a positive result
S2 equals 5.3 deg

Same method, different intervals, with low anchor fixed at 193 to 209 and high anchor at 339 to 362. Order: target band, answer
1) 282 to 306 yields 3.2 deg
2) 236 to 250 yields 1.8 deg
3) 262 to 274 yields 0.5 deg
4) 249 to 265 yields 0.5 deg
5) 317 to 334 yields -2.4 deg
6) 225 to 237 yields 0.3 deg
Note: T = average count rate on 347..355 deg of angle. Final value 3.92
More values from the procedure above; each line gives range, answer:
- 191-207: 3.51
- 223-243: 3.39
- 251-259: 3.54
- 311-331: 4.21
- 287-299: 3.6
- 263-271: 3.5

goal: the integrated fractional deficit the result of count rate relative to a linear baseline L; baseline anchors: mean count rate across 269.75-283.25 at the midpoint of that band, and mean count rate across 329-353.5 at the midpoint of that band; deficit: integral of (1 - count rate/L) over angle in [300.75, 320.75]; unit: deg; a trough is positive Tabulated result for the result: 3.2 deg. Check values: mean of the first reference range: 3.5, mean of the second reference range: 4.28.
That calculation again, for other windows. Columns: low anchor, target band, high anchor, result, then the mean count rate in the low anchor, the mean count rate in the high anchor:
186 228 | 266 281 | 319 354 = 1.6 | 3.54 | 4.26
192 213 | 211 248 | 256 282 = 1.0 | 3.5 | 3.54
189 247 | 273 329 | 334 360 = 4.2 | 3.45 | 4.06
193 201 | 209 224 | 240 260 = -0.6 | 3.51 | 3.31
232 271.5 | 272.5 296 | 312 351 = 1.1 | 3.39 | 4.26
